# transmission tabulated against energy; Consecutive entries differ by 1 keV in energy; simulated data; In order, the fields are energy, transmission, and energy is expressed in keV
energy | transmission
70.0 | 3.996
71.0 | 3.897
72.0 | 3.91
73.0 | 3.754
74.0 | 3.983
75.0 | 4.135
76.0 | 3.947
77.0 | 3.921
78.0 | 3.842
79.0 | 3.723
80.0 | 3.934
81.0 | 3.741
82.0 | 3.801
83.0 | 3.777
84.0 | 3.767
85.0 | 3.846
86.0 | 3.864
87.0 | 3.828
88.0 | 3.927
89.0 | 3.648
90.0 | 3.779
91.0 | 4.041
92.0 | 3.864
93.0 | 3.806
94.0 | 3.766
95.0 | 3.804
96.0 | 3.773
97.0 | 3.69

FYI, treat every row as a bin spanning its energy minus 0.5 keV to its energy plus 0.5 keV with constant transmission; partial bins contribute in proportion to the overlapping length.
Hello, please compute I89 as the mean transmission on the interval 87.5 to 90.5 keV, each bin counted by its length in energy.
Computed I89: 3.78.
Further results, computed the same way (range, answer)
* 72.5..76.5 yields 3.95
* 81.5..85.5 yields 3.8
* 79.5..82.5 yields 3.83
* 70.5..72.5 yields 3.9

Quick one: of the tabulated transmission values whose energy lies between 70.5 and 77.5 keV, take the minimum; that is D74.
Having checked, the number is 3.754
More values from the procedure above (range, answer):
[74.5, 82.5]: 3.723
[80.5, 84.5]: 3.741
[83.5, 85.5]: 3.767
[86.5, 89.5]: 3.648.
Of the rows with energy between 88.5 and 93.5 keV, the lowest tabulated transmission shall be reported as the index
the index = 3.648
